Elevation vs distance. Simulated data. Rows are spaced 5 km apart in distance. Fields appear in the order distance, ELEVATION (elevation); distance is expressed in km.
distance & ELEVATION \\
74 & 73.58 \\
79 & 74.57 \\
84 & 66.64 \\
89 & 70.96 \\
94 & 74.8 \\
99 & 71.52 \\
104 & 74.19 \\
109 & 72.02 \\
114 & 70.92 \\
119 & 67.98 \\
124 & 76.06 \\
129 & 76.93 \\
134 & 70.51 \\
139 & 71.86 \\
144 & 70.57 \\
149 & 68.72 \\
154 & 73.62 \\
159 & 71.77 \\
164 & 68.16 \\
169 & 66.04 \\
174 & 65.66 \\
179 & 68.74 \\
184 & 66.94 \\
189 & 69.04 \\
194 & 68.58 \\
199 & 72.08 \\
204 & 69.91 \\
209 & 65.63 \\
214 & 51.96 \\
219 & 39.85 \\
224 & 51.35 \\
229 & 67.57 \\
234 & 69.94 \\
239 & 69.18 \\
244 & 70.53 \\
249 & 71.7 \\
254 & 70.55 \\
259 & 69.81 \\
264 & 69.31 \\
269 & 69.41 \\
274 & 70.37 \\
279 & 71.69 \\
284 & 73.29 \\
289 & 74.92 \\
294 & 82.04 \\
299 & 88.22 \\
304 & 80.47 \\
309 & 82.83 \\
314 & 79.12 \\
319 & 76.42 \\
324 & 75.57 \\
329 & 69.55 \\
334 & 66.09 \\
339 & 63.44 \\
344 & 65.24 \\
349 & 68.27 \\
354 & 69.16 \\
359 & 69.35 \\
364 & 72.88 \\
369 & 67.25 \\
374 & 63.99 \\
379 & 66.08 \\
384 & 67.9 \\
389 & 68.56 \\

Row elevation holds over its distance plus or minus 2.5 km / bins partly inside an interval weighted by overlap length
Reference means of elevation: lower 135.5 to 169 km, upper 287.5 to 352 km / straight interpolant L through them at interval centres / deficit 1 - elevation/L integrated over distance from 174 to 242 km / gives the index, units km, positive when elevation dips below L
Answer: 7.40 km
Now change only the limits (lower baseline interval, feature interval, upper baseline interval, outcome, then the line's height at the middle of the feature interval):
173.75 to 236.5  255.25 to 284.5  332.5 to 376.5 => -2.36 km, 65.2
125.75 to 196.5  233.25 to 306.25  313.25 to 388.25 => -4.27 km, 69.4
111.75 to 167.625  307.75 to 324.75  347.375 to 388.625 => -2.36 km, 68.9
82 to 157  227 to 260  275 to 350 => 1.63 km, 73.6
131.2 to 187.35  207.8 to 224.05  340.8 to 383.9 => 4.16 km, 68.9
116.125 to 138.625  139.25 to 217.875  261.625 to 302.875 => 6.47 km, 73.5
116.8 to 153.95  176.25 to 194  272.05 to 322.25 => 1.34 km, 73.8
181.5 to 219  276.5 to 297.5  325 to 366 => -2.94 km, 66.7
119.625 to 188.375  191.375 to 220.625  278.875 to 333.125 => 4.31 km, 72.8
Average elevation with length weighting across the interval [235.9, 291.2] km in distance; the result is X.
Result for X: 70.9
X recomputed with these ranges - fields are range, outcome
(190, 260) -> 64.9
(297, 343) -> 75.3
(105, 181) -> 70.7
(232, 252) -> 70.4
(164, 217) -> 66.3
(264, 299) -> 74.4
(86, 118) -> 72.1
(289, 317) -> 81.7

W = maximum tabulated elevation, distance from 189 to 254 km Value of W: 72.08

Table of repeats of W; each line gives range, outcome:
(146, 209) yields 73.62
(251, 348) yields 88.22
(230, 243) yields 69.94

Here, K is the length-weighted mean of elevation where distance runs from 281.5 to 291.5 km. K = 74.1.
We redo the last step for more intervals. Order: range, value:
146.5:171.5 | 69.7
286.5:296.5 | 78.5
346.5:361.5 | 68.9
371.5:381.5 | 65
